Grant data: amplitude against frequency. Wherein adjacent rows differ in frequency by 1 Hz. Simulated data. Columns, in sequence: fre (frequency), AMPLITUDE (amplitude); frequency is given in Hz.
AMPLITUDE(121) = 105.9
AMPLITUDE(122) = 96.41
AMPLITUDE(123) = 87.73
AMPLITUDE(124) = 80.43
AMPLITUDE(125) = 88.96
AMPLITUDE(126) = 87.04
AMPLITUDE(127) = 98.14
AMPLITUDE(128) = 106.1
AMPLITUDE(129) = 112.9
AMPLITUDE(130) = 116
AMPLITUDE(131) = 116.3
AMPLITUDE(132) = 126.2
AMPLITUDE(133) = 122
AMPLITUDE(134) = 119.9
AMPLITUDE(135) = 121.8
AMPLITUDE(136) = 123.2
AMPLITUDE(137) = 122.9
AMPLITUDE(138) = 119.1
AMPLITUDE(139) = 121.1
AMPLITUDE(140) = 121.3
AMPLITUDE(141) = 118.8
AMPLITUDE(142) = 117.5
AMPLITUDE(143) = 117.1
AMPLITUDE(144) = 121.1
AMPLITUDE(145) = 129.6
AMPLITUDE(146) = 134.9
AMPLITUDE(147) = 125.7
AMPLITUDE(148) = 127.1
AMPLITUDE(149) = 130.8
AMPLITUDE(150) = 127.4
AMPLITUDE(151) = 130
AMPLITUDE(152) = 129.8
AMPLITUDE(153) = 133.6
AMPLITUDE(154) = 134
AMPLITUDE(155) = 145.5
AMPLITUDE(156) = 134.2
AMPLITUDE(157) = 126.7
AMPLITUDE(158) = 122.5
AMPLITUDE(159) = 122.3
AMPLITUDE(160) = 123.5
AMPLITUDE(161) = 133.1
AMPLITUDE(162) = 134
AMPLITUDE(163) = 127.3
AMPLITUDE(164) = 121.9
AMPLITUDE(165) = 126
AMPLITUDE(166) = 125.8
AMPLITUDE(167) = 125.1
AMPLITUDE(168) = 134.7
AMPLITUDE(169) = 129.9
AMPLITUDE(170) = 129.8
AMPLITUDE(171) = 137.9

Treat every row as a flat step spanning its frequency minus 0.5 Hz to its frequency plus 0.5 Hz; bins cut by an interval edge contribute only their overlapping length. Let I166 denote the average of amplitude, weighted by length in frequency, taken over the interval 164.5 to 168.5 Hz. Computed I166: 128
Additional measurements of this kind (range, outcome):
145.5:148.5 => 129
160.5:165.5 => 128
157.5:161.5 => 125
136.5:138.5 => 121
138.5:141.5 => 120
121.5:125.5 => 88.4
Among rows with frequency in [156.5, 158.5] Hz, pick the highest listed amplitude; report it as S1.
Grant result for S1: 126.7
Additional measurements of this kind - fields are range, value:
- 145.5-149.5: 134.9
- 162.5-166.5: 127.3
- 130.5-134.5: 126.2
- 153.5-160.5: 145.5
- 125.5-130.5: 116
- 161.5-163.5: 134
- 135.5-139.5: 123.2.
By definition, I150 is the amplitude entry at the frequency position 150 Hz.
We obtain 127.4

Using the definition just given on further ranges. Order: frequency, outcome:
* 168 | 134.7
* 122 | 96.41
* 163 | 127.3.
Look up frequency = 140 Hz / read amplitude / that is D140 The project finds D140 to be 121.3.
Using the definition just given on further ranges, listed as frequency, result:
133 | 122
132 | 126.2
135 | 121.8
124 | 80.43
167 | 125.1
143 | 117.1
